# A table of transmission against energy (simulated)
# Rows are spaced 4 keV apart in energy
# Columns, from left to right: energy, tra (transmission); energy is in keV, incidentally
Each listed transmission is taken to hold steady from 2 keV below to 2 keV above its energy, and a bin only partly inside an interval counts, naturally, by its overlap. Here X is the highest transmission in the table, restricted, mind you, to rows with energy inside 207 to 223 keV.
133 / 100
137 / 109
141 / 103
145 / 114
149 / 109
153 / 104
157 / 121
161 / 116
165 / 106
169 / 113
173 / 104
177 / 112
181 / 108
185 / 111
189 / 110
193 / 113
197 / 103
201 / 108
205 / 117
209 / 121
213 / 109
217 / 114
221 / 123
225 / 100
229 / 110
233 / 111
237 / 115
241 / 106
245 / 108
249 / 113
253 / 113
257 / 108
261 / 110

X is 123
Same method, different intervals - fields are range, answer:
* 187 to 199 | 113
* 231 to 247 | 115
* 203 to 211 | 121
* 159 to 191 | 116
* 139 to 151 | 114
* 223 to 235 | 111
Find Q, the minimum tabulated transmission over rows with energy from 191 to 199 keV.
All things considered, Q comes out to 103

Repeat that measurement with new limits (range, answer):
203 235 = 100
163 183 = 104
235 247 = 106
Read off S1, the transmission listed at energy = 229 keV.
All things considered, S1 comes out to 110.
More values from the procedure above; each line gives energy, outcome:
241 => 106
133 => 100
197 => 103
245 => 108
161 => 116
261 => 110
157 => 121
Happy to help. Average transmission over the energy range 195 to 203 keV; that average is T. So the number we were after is 106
